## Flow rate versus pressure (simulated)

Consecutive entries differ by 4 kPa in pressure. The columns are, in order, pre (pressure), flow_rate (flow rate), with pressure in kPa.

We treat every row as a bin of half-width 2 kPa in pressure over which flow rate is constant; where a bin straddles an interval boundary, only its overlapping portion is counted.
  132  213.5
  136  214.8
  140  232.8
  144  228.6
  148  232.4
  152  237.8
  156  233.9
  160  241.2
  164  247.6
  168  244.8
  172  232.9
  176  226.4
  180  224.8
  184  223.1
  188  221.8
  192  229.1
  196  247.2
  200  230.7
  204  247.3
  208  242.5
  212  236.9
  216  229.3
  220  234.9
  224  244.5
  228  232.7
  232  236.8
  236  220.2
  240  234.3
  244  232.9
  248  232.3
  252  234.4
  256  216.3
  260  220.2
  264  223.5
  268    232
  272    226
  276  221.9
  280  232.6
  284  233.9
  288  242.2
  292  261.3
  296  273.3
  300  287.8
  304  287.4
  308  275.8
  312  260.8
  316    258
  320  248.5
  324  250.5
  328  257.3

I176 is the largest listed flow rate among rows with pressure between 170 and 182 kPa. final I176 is 232.9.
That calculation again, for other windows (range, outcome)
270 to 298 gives 273.3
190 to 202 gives 247.2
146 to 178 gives 247.6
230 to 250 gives 236.8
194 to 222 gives 247.3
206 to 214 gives 242.5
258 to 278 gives 232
